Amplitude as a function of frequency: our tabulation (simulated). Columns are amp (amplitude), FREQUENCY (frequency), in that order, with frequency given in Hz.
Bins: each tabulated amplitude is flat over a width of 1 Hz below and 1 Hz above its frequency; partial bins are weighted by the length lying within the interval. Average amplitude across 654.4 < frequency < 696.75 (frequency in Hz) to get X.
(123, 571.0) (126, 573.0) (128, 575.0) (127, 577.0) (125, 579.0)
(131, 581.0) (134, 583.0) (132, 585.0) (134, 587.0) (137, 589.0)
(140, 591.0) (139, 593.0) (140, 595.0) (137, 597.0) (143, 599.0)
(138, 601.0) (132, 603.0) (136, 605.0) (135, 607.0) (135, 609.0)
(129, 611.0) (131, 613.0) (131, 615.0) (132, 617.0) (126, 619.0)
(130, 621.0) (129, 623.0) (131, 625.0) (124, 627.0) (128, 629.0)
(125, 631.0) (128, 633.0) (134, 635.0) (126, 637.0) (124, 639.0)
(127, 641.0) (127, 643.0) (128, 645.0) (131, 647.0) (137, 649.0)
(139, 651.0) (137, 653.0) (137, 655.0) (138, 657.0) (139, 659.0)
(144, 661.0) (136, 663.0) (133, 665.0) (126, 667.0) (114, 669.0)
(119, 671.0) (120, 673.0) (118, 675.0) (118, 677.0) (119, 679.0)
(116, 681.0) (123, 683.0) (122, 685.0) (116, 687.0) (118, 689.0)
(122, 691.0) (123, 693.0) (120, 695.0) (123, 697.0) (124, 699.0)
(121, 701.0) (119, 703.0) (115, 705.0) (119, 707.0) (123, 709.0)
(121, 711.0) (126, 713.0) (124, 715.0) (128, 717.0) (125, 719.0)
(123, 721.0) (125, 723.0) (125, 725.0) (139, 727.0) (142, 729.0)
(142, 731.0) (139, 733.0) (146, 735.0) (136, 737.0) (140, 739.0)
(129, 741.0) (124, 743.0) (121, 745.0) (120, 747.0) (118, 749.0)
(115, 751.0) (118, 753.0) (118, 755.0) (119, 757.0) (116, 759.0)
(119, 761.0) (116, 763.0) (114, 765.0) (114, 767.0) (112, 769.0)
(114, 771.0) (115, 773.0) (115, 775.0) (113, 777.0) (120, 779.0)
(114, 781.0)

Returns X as 125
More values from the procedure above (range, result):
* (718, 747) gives 132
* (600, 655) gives 131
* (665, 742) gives 125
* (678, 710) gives 120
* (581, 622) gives 134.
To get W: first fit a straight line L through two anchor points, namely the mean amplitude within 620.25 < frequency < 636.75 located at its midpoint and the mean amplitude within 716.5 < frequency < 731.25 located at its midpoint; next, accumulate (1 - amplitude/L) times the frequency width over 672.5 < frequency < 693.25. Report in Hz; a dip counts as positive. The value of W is 1.7 Hz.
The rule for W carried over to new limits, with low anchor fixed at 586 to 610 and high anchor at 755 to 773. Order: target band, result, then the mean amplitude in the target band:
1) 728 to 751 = -2.5 Hz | 132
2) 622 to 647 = 0.9 Hz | 128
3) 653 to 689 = 0.5 Hz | 126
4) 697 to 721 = 0.1 Hz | 122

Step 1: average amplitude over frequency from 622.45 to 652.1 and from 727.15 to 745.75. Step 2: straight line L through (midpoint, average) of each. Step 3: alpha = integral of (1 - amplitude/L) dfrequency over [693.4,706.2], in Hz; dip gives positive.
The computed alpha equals 1.2 Hz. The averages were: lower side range 129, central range 120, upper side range 136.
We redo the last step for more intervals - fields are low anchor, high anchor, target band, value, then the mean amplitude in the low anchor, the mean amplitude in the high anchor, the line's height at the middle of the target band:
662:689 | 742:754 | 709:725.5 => -0.6 Hz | 121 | 119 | 120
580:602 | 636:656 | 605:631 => 0.8 Hz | 137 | 131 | 134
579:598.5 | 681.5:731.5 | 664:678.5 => 0.7 Hz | 136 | 124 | 128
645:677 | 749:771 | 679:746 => -1.6 Hz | 131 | 116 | 123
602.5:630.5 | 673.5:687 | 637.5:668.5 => -2.3 Hz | 131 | 119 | 124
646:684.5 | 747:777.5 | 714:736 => -2.2 Hz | 129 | 116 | 121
